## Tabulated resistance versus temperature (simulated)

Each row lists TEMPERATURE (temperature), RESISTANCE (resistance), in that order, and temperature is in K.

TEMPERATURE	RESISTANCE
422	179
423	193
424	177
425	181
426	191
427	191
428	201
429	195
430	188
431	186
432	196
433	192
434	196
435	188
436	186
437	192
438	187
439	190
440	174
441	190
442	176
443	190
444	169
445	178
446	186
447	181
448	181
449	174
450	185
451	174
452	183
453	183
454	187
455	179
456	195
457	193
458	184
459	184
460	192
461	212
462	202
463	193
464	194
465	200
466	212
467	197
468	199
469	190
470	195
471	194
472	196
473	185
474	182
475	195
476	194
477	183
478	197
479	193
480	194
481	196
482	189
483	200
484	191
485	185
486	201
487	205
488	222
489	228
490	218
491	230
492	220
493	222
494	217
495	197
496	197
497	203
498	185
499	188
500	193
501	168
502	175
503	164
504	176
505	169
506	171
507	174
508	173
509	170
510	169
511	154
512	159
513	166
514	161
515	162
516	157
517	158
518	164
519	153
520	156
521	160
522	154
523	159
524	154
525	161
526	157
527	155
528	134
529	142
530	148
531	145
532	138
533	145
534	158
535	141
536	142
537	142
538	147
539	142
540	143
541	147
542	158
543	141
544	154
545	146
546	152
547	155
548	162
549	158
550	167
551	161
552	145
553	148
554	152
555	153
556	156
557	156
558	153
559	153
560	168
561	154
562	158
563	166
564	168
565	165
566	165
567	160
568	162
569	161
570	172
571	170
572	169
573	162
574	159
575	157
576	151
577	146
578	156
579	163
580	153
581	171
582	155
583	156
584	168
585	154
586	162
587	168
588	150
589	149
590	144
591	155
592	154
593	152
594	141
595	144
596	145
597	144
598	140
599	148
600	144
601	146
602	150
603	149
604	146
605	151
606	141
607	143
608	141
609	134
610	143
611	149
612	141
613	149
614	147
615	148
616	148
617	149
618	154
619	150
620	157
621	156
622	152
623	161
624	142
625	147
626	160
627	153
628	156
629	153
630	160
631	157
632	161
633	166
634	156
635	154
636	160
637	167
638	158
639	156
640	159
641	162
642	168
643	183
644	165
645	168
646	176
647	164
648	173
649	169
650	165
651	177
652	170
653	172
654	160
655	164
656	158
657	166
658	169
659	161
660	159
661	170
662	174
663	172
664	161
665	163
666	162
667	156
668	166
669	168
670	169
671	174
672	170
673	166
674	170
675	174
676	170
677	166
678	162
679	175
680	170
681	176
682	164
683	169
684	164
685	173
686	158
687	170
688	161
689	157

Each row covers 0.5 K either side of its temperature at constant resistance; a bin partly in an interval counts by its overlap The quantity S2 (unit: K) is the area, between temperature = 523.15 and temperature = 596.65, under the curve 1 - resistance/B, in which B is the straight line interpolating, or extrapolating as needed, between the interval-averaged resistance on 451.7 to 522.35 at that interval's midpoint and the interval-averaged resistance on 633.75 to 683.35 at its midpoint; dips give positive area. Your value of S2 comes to 9.9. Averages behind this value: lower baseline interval 187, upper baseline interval 167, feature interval 154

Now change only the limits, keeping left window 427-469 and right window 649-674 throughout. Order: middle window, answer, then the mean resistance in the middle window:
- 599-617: 2.8 K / 145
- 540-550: 1.4 K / 153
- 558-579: 1.8 K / 161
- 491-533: 3.0 K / 169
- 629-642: 0.7 K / 160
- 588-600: 1.8 K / 147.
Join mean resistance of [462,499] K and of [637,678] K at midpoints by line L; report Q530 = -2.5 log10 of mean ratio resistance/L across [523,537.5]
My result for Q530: 0.28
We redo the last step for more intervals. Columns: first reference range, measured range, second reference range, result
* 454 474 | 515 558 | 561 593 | 0.135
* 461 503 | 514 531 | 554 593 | 0.170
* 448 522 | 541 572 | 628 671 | 0.125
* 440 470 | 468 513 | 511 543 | -0.124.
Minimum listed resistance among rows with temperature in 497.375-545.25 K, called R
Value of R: 134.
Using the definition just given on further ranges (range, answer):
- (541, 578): 141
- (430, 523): 153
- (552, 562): 145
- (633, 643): 154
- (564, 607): 140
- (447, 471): 174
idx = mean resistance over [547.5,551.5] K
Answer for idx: 162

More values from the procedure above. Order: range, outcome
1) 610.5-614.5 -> 146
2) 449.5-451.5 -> 180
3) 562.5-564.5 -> 167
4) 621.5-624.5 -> 152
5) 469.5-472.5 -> 195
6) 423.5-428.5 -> 188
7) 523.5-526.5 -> 157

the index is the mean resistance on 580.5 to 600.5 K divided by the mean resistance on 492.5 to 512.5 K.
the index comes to 0.8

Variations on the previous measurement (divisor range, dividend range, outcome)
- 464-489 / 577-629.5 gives 0.77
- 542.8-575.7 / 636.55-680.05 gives 1.05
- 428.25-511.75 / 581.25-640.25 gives 0.80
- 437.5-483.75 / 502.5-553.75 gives 0.82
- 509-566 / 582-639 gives 0.98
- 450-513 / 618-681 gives 0.86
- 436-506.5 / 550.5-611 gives 0.80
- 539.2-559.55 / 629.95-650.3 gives 1.07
